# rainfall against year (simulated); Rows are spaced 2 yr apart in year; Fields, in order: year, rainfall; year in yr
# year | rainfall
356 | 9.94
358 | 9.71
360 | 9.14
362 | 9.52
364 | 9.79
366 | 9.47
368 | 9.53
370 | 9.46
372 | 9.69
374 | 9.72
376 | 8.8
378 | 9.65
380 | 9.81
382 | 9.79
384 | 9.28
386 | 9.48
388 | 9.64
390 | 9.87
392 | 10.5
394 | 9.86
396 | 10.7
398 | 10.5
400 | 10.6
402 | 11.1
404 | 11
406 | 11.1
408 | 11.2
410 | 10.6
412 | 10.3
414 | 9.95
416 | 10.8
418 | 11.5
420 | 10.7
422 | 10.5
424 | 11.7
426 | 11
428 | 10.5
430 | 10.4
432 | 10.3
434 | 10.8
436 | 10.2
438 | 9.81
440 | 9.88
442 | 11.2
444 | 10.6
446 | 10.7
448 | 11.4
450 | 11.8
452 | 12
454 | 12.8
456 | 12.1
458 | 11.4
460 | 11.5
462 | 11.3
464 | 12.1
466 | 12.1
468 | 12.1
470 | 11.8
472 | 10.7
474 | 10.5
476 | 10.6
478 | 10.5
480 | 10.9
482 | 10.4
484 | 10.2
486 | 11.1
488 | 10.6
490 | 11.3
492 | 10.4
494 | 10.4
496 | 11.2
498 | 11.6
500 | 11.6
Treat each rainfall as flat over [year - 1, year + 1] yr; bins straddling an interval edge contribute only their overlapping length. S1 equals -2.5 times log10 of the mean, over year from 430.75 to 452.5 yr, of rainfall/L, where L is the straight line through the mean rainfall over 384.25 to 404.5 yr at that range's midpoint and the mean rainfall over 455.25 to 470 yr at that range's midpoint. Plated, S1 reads 0.06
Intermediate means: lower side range 10.3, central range 10.8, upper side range 11.8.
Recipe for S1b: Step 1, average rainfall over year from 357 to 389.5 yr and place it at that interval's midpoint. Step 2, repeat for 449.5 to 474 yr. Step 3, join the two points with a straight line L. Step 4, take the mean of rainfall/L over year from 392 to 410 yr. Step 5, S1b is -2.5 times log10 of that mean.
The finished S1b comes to -0.05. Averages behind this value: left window 9.54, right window 11.8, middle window 10.7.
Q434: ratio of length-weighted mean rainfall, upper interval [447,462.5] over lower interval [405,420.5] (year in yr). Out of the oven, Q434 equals 1.1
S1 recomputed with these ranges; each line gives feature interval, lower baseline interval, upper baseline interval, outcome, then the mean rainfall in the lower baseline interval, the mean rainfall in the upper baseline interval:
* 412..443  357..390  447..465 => 0.04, 9.54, 11.8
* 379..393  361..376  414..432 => 0.02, 9.54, 10.8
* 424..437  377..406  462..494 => -0.01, 10.2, 11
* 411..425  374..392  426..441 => -0.07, 9.6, 10.3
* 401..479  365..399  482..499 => -0.07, 9.75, 10.8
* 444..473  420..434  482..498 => -0.09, 10.7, 10.8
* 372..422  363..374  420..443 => -0.02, 9.6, 10.6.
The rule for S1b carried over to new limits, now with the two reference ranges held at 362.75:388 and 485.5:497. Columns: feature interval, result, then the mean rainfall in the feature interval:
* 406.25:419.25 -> -0.08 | 10.7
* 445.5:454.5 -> -0.13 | 11.7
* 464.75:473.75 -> -0.10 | 11.6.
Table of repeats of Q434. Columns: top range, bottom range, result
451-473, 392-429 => 1.10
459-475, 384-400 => 1.14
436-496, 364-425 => 1.09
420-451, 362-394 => 1.11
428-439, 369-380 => 1.09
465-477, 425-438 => 1.08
